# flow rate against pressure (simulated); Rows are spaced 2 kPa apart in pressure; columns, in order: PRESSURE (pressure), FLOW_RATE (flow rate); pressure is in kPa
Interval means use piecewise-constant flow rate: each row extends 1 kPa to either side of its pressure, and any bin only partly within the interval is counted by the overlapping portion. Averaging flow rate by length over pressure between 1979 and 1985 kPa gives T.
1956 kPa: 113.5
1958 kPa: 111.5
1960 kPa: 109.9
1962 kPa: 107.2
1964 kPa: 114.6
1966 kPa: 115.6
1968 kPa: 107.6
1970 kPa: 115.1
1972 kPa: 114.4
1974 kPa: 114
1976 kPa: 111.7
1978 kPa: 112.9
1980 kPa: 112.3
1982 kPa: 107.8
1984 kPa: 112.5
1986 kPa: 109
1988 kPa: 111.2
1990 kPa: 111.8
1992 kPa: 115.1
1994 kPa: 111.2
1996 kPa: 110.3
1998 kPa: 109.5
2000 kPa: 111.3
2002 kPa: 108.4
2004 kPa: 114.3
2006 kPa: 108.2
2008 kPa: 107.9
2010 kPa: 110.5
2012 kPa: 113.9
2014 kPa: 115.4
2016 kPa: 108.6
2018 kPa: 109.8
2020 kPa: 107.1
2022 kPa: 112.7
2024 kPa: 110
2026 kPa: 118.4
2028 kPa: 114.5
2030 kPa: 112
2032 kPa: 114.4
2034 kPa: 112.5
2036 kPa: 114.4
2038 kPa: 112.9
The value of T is 111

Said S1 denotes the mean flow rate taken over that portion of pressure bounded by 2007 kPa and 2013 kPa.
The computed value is 111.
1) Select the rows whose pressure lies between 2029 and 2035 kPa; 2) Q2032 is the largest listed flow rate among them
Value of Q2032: 114.4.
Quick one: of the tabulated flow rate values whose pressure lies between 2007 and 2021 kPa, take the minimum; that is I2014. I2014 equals 107.1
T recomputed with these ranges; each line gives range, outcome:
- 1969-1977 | 114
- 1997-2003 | 110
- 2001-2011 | 110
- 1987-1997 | 112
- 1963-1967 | 115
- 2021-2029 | 114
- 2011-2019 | 112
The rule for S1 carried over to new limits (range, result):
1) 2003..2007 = 111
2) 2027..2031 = 113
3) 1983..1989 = 111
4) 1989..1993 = 113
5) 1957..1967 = 112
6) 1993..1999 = 110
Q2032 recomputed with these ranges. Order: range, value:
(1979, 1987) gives 112.5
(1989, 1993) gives 115.1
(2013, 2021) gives 115.4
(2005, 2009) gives 108.2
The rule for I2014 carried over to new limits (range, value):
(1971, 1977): 111.7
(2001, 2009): 107.9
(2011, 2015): 113.9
